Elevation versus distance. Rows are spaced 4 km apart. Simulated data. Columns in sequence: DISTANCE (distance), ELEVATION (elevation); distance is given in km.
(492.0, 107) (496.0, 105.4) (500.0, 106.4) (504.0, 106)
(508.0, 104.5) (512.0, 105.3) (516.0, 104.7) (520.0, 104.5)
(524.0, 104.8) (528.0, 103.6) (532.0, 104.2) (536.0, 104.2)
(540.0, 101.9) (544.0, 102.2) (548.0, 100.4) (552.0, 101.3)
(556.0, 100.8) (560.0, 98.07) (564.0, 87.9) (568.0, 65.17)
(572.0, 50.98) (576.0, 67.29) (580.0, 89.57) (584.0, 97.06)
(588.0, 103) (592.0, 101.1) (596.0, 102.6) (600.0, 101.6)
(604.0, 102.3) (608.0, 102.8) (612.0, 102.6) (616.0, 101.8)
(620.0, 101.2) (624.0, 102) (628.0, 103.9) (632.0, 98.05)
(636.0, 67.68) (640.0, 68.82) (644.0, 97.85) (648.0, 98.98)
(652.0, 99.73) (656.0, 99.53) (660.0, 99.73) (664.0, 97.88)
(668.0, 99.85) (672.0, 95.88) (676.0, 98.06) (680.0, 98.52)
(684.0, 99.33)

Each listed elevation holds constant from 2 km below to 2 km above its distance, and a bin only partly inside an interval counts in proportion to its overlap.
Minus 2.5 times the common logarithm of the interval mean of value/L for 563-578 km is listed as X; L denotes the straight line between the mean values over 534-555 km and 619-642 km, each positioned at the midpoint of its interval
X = 0.42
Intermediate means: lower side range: 102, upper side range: 89.8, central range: 66.5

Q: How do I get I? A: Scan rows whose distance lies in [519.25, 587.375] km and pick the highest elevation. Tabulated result 104.8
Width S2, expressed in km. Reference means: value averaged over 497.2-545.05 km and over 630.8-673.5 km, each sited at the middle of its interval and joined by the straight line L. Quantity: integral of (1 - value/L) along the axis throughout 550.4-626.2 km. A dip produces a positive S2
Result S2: 3.7 km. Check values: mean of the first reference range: 104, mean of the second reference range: 93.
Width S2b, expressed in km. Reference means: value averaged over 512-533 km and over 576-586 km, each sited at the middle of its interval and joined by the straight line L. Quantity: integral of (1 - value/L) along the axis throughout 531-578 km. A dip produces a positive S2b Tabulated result 2.9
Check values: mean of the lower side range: 104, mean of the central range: 90.1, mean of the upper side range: 88.1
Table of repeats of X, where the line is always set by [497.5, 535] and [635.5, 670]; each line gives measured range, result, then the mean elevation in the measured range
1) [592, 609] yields -0.05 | 102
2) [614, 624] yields -0.06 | 102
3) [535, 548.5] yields 0.01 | 102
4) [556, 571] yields 0.20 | 83.8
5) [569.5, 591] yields 0.21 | 82.1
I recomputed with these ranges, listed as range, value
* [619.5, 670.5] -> 103.9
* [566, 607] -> 103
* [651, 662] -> 99.73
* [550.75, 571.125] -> 101.3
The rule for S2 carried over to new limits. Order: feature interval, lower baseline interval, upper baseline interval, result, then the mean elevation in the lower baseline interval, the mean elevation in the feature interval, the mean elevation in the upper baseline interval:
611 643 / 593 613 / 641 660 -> 2.2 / 102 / 93.1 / 97.5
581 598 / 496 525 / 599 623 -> 0.4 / 105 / 100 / 102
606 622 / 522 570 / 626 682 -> -1.0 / 97.9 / 102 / 94.6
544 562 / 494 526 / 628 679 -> 0.3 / 105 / 100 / 94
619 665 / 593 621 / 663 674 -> 2.4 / 102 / 94.4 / 97.9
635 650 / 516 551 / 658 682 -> 2.3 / 103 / 84.4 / 98.3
